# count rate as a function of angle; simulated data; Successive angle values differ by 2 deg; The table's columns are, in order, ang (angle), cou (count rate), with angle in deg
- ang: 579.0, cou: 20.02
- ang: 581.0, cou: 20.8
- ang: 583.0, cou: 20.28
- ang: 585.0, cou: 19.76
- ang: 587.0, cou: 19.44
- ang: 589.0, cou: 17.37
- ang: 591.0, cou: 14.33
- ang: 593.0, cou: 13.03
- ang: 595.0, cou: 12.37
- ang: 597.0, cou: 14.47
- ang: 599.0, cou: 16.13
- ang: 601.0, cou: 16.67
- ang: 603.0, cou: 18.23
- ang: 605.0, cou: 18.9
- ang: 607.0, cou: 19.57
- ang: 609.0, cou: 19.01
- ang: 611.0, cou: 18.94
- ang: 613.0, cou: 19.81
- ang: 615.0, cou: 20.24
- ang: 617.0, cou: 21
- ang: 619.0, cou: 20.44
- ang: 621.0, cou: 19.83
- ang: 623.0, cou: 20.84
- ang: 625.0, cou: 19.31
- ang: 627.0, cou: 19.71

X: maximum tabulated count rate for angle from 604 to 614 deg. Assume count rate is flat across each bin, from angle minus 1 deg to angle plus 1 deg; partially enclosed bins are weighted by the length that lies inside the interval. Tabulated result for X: 19.81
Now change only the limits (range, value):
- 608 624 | 21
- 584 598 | 19.76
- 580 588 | 20.8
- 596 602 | 16.67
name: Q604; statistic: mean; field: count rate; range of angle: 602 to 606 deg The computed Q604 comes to 18.6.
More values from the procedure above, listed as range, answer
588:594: 14.9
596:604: 16.4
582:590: 19.2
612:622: 20.3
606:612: 19.2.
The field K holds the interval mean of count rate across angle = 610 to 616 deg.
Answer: 19.7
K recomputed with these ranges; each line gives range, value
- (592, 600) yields 14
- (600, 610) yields 18.5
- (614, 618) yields 20.6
